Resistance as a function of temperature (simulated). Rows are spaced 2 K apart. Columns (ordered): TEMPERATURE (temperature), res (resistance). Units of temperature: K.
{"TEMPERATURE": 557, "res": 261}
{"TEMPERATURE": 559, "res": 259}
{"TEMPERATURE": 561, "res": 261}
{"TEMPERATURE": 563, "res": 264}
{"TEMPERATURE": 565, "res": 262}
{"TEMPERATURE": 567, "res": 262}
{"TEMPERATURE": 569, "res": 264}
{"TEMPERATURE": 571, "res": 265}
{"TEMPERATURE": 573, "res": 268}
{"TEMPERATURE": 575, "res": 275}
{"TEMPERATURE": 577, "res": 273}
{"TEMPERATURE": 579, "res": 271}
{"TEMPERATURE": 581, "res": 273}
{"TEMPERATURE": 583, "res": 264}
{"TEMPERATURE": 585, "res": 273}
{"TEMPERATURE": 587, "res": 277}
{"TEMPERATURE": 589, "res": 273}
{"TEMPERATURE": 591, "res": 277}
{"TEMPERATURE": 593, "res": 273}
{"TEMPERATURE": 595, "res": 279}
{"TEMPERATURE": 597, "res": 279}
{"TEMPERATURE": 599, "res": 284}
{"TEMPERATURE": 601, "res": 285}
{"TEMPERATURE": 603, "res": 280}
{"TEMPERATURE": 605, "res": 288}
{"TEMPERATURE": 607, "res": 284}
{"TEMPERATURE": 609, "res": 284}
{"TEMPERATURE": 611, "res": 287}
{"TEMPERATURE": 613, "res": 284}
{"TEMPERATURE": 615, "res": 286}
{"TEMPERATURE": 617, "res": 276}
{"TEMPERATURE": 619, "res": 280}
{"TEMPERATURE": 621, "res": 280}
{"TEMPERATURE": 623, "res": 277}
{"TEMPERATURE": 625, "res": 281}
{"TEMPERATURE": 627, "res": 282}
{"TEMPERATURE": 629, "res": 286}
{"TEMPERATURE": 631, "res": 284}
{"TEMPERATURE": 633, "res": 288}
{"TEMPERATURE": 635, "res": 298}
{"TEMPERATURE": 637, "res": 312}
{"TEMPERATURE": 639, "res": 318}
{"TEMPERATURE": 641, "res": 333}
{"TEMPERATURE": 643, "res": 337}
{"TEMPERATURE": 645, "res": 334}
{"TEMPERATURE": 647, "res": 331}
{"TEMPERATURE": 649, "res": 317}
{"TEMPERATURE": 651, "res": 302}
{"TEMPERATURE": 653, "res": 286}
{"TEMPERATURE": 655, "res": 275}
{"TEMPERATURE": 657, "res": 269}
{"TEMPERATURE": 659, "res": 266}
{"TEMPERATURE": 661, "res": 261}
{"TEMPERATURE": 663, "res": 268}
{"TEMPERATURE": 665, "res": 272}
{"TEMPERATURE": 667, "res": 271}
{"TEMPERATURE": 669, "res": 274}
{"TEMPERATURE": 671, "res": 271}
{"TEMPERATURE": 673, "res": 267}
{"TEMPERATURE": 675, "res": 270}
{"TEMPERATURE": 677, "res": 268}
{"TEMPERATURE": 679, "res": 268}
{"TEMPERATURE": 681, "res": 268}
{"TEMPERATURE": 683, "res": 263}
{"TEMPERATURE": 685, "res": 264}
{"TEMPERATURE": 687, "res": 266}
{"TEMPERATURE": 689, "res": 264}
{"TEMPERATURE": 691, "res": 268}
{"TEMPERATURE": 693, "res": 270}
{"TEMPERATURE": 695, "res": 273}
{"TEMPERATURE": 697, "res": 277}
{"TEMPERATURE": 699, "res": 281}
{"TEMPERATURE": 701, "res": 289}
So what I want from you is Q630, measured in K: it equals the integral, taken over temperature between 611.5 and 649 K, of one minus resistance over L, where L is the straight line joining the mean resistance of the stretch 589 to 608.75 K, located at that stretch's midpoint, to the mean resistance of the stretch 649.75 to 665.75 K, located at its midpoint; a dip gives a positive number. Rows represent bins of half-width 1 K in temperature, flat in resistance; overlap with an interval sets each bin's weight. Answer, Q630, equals -2.8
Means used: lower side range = 281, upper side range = 276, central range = 299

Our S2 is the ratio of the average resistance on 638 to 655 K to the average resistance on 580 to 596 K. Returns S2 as 1.2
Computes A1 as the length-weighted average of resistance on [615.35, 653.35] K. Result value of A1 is 300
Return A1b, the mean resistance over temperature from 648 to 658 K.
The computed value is 290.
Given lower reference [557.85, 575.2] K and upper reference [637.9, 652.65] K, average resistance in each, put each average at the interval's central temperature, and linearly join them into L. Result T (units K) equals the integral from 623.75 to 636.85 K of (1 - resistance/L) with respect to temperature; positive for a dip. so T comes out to 1.0 K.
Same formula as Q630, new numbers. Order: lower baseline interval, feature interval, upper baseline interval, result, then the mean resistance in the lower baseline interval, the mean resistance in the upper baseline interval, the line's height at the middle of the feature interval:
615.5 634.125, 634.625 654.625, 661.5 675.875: -2.9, 282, 270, 277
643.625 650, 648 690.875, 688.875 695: 3.6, 328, 269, 298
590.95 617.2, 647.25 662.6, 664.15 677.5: -0.6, 282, 271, 273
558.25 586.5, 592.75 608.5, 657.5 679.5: -0.9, 267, 269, 267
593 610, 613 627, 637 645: 1.1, 282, 328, 304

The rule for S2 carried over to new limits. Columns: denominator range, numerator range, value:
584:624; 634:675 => 1.04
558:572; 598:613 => 1.08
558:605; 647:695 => 1.01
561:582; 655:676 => 1.01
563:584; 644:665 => 1.08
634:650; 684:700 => 0.84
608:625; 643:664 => 1.04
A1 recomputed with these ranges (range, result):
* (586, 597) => 276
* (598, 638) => 285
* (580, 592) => 273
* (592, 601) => 279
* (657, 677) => 269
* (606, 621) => 283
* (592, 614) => 282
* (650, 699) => 271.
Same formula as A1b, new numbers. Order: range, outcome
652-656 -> 280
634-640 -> 309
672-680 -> 268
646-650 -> 324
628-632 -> 285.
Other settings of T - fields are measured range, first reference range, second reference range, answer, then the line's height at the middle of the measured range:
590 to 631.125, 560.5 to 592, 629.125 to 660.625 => 0.54 K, 286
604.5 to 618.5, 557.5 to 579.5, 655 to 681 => -0.88 K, 267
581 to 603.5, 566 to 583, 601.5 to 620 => -0.06 K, 276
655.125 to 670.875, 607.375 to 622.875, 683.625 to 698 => 0.26 K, 274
